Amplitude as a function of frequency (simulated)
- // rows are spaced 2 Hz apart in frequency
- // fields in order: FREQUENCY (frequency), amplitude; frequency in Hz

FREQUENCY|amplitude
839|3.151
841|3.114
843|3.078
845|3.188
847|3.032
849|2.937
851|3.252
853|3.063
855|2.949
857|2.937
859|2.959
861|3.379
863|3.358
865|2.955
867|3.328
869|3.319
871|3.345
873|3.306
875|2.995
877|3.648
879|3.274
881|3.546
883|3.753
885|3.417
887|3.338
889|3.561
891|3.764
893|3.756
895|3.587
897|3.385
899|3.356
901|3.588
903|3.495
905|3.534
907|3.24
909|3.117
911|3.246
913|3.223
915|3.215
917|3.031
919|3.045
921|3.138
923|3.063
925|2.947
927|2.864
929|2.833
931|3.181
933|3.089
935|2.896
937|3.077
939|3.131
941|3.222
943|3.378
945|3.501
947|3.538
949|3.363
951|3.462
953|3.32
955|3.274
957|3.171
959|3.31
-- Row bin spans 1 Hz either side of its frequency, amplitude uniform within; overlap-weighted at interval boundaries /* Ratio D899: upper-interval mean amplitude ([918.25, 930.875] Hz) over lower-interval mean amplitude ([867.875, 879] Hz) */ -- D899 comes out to 0.90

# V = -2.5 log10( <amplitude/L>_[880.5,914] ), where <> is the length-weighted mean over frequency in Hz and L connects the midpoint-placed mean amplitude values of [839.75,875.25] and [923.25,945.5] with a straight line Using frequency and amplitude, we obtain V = -0.11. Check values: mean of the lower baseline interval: 3.14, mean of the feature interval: 3.46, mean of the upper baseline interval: 3.09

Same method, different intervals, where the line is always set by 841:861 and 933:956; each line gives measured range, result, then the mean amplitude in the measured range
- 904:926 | 0.016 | 3.16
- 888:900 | -0.131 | 3.57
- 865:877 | -0.053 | 3.27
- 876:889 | -0.119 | 3.5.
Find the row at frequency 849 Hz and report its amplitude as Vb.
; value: 2.937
